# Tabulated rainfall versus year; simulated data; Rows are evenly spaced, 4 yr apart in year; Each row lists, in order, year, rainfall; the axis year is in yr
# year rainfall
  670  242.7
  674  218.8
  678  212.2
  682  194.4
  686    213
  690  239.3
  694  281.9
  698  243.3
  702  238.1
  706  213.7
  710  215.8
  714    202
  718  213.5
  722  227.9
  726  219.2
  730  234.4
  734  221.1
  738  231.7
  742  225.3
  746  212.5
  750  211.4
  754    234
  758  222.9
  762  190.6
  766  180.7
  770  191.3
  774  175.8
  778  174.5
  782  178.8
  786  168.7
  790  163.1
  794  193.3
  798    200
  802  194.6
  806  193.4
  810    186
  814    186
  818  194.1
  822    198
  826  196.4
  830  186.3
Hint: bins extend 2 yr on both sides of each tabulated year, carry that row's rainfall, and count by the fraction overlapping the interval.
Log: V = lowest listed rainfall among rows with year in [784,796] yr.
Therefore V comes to 163.1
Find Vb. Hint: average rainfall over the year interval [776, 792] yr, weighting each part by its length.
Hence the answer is 171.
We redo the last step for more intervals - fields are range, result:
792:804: 196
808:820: 189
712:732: 219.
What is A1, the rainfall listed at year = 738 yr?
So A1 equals 231.7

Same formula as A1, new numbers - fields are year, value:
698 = 243.3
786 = 168.7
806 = 193.4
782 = 178.8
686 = 213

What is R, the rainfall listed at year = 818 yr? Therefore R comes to 194.1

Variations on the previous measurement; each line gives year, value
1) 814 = 186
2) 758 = 222.9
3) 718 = 213.5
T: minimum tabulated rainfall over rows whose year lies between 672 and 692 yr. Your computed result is 194.4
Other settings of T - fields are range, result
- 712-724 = 202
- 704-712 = 213.7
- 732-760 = 211.4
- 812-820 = 186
